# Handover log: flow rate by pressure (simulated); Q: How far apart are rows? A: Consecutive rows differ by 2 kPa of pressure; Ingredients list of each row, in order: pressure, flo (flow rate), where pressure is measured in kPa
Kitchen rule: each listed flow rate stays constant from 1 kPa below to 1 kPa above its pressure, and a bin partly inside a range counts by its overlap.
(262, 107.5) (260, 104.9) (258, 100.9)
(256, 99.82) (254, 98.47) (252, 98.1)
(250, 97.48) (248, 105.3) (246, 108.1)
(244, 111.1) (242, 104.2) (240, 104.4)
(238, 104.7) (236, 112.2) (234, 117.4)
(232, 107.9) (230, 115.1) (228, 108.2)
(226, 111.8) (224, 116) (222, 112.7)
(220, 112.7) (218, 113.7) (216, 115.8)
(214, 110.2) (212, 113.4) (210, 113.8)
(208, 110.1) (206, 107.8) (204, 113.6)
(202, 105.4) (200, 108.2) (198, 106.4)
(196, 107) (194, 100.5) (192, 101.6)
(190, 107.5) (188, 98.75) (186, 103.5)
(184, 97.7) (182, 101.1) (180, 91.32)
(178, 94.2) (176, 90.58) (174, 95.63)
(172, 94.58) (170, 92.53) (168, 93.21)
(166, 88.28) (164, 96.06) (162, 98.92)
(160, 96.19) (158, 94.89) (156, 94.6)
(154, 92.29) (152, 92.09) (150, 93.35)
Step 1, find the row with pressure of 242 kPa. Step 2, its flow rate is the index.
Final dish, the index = 104.2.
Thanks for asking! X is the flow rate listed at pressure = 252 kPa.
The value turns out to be 98.1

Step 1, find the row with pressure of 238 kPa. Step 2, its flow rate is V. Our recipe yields 104.7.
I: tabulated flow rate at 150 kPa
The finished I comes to 93.35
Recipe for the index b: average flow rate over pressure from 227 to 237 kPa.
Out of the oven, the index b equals 112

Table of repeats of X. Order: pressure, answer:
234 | 117.4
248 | 105.3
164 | 96.06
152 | 92.09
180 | 91.32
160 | 96.19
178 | 94.2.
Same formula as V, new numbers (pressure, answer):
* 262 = 107.5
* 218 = 113.7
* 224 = 116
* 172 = 94.58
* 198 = 106.4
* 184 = 97.7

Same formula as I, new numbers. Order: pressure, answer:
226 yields 111.8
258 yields 100.9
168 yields 93.21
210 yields 113.8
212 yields 113.4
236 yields 112.2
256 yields 99.82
